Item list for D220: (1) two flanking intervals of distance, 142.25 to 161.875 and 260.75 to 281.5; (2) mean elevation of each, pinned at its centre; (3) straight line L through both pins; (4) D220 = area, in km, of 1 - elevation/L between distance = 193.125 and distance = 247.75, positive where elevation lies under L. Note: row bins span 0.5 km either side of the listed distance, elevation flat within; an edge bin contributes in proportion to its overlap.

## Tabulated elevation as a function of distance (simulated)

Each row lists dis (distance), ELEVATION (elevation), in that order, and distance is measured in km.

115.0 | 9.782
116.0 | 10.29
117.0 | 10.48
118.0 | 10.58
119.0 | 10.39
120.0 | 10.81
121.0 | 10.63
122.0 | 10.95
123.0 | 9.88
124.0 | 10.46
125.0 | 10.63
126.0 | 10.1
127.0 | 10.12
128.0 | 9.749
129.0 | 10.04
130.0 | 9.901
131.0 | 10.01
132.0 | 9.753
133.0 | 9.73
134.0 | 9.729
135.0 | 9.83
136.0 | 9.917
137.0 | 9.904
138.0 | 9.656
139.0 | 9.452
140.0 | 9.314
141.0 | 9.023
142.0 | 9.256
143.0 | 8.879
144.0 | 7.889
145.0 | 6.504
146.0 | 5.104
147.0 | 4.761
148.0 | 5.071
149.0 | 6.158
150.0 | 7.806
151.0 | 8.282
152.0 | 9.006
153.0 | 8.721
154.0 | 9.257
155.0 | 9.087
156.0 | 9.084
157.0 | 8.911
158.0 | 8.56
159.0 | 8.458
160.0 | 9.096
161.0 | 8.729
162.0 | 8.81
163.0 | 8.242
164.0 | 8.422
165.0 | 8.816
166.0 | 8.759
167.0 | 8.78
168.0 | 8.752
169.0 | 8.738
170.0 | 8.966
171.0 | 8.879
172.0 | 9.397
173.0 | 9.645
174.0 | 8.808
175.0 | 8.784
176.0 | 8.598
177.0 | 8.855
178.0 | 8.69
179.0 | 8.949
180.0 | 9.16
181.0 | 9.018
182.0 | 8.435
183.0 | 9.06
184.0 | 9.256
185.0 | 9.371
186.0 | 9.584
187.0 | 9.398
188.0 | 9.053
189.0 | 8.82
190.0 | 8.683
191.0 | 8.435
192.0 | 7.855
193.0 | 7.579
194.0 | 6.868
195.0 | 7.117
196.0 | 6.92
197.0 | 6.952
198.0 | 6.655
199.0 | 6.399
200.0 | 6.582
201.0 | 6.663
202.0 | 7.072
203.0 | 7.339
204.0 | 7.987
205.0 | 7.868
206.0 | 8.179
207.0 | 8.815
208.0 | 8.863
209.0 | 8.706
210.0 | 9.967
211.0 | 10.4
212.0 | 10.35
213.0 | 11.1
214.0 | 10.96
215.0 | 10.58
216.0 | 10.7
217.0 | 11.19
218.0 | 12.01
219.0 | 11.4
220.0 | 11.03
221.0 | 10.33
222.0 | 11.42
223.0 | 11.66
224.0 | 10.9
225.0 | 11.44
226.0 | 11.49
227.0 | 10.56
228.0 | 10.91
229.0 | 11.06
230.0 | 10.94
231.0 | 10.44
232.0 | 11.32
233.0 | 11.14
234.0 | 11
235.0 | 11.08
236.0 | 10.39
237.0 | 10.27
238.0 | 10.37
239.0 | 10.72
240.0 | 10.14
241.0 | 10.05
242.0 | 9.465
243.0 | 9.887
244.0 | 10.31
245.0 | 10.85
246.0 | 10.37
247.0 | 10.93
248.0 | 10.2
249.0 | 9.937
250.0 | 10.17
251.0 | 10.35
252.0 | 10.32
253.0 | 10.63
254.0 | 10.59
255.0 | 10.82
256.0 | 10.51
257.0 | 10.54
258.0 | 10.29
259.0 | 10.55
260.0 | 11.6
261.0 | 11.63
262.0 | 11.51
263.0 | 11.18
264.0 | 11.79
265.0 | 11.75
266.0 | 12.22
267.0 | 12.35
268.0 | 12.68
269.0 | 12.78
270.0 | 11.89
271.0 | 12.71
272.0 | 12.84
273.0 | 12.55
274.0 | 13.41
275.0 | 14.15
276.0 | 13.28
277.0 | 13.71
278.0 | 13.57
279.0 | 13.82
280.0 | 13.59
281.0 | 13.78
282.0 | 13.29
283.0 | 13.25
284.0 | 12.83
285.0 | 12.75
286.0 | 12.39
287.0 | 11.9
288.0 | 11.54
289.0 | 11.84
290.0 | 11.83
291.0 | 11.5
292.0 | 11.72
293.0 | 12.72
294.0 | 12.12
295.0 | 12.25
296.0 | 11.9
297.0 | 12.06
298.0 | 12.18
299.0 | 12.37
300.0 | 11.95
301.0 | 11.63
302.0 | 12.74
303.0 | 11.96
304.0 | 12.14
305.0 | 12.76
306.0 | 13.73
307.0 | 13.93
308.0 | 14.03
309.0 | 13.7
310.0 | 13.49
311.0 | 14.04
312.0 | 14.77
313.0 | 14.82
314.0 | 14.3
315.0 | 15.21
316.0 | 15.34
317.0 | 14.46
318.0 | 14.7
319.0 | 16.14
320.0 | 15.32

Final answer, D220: 4.9 km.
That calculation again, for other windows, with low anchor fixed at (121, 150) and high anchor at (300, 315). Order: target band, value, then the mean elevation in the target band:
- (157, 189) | 3.41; 8.9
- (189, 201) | 3.66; 7.32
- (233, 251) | 2.09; 10.4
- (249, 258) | 1.19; 10.4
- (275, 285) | -0.57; 13.5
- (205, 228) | 1.25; 10.5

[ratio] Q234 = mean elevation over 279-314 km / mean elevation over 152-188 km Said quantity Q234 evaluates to 1.43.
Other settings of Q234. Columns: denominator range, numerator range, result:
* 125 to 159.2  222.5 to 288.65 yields 1.31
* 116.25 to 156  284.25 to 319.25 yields 1.42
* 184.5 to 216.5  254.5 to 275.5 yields 1.40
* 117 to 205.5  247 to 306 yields 1.38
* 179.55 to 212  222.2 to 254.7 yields 1.29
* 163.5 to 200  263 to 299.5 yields 1.48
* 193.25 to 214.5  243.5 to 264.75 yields 1.31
